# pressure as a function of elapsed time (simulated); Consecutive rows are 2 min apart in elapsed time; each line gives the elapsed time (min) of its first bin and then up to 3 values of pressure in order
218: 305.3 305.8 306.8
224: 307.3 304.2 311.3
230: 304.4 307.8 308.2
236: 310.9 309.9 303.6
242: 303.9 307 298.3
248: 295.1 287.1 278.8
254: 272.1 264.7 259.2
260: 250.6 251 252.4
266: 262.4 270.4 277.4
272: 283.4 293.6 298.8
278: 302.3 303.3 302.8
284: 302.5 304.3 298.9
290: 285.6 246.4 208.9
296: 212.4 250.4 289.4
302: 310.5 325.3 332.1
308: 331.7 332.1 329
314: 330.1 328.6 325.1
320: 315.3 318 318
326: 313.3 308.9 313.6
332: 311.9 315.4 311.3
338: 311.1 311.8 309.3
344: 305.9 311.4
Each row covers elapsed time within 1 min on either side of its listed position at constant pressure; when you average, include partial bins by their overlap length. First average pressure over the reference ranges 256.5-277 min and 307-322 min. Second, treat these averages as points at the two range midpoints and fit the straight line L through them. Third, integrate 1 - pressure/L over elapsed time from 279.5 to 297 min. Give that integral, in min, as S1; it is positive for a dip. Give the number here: 1.3 min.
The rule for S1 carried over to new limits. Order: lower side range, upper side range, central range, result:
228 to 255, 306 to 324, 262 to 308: 4.7 min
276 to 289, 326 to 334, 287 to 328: 1.0 min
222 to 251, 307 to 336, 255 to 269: 2.3 min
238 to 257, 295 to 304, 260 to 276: 0.7 min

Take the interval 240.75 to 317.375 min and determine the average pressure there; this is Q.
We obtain 288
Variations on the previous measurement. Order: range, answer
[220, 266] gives 290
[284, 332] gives 301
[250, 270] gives 264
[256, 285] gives 279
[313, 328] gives 320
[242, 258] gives 286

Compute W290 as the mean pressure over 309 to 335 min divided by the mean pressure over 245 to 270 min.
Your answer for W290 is 1.18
